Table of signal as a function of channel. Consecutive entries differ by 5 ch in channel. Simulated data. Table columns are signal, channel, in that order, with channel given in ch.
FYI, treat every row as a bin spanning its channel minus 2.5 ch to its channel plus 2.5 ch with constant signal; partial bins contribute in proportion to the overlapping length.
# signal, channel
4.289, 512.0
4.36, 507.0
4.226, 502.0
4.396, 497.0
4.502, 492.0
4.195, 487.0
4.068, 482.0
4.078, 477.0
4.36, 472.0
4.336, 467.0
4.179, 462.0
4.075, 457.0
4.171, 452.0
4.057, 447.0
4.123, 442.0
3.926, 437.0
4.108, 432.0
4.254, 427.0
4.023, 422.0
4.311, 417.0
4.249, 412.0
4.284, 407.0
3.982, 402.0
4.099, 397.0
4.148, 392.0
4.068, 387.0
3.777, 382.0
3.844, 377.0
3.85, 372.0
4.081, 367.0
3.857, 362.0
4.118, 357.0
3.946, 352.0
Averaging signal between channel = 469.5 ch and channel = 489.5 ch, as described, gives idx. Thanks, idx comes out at 4.18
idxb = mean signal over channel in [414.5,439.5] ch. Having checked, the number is 4.12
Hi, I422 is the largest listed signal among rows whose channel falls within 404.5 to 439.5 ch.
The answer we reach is 4.311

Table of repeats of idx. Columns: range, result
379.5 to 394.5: 4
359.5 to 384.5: 3.88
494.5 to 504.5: 4.31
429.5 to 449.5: 4.05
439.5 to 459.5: 4.11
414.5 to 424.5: 4.17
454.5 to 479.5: 4.21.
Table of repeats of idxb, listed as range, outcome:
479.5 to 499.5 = 4.29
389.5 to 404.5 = 4.08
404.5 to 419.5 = 4.28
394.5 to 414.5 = 4.15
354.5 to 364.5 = 3.99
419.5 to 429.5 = 4.14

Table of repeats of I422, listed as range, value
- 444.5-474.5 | 4.36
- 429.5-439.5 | 4.108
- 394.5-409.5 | 4.284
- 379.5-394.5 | 4.148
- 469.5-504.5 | 4.502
